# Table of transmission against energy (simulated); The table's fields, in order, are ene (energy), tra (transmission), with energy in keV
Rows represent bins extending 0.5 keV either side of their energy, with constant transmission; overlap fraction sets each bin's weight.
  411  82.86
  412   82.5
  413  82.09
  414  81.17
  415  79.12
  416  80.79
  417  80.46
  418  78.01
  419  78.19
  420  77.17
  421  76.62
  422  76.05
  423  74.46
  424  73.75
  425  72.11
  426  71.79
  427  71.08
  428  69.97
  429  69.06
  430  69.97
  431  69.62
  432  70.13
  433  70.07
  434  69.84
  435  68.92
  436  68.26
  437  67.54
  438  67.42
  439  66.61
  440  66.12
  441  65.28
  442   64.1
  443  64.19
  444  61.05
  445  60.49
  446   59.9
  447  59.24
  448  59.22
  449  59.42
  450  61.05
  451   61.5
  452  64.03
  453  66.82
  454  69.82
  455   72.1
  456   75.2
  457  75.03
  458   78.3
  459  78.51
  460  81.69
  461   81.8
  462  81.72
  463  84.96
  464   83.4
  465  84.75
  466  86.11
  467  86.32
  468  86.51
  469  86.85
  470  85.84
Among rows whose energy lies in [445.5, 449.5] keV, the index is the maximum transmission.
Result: 59.9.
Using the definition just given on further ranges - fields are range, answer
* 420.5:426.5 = 76.62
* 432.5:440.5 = 70.07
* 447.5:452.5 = 64.03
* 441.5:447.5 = 64.19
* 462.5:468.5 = 86.51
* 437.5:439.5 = 67.42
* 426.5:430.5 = 71.08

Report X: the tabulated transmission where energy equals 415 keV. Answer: 79.12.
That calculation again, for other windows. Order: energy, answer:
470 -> 85.84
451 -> 61.5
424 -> 73.75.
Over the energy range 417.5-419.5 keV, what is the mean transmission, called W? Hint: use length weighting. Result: 78.1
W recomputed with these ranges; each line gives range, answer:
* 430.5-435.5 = 69.7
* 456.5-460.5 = 78.4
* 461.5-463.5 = 83.3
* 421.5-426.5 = 73.6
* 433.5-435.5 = 69.4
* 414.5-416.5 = 80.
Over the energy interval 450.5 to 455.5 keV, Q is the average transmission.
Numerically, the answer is 66.9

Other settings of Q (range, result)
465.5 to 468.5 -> 86.3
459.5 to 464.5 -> 82.7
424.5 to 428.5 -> 71.2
